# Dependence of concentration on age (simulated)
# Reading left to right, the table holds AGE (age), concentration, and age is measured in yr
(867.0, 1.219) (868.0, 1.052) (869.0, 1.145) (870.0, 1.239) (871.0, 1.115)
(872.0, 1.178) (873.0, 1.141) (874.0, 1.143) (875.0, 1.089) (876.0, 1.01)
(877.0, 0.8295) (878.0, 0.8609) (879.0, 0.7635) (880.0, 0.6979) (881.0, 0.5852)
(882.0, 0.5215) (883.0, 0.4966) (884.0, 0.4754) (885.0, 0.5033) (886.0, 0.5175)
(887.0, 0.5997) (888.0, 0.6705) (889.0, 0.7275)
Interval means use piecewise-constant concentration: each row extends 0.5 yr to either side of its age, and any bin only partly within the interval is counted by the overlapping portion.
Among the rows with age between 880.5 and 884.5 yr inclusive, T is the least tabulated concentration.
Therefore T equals 0.4754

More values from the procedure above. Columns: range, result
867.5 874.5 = 1.052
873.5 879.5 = 0.7635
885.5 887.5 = 0.5175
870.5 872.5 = 1.115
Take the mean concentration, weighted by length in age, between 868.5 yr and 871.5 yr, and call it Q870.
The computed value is 1.17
